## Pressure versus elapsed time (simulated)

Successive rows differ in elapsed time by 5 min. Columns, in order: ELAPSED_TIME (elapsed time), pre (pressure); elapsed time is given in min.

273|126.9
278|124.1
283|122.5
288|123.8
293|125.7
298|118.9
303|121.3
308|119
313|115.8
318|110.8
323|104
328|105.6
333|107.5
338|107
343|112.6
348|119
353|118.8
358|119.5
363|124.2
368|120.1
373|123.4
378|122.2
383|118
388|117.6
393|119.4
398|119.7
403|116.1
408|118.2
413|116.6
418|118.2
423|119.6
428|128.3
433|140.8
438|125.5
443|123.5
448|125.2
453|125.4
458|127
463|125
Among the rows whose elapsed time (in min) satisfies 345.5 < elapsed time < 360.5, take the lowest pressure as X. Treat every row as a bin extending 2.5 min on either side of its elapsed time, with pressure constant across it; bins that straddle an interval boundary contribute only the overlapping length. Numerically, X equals 118.8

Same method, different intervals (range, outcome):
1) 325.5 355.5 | 105.6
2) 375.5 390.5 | 117.6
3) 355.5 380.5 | 119.5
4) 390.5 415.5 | 116.1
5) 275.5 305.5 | 118.9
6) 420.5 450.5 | 119.6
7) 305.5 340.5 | 104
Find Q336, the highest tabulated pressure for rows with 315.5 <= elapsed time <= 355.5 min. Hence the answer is 119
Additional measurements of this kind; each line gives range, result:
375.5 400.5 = 122.2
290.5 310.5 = 125.7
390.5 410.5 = 119.7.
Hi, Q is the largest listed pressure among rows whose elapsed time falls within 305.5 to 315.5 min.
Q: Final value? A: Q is 119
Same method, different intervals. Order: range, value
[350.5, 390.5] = 124.2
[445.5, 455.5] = 125.4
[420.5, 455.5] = 140.8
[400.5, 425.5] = 119.6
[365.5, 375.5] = 123.4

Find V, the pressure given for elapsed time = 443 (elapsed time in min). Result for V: 123.5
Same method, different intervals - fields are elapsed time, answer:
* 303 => 121.3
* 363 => 124.2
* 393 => 119.4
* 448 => 125.2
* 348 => 119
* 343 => 112.6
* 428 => 128.3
